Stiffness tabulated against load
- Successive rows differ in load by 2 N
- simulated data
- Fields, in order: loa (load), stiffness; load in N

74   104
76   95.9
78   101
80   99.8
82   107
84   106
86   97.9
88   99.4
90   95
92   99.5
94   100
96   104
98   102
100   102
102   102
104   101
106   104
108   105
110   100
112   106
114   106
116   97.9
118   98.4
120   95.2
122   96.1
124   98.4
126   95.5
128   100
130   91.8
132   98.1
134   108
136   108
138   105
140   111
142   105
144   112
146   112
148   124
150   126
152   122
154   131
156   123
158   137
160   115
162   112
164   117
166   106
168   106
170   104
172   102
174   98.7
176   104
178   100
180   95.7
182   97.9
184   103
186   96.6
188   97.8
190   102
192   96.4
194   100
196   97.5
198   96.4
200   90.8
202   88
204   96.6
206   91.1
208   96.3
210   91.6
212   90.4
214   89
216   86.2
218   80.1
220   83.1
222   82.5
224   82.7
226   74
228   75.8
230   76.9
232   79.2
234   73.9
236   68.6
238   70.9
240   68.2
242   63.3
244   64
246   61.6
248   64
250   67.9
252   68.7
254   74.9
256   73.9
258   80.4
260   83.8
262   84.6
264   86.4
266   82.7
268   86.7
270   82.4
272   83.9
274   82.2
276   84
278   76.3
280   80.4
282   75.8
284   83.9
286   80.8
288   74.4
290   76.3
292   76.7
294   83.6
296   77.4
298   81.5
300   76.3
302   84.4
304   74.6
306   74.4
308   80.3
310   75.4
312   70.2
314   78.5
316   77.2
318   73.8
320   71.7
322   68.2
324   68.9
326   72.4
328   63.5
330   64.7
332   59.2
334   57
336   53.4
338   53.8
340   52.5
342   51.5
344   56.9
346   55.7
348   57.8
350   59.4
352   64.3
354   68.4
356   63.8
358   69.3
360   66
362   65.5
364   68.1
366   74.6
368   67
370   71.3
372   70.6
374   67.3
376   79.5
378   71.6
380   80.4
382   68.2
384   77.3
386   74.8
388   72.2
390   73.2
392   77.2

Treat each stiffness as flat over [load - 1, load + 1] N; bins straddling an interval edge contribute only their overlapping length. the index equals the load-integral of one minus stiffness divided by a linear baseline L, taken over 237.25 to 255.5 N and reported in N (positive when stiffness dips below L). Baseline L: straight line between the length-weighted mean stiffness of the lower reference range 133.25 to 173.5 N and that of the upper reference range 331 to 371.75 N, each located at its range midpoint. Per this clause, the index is 4.6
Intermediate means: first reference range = 114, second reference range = 61.9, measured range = 67.2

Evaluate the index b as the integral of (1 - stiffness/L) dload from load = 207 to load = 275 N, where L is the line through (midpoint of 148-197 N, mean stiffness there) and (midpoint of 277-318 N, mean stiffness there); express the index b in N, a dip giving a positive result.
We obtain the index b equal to 9.79 N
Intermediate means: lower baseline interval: 108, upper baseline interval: 77.8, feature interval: 78.3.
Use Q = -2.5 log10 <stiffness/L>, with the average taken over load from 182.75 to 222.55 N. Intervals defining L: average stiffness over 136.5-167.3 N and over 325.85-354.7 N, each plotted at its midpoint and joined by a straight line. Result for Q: 0.09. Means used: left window 117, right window 58.9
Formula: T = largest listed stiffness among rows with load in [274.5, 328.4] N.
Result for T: 84.4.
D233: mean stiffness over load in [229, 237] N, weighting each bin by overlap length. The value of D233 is 74.7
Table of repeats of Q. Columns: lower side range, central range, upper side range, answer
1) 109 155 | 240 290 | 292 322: 0.09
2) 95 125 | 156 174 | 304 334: -0.20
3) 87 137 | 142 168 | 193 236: -0.25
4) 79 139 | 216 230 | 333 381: 0.06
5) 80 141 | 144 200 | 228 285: -0.19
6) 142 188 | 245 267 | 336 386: 0.19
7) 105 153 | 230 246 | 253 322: 0.24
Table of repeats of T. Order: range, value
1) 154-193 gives 137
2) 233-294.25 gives 86.7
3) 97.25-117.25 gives 106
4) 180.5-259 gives 103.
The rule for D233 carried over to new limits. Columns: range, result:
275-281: 80.2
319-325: 69.6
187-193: 98.7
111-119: 102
